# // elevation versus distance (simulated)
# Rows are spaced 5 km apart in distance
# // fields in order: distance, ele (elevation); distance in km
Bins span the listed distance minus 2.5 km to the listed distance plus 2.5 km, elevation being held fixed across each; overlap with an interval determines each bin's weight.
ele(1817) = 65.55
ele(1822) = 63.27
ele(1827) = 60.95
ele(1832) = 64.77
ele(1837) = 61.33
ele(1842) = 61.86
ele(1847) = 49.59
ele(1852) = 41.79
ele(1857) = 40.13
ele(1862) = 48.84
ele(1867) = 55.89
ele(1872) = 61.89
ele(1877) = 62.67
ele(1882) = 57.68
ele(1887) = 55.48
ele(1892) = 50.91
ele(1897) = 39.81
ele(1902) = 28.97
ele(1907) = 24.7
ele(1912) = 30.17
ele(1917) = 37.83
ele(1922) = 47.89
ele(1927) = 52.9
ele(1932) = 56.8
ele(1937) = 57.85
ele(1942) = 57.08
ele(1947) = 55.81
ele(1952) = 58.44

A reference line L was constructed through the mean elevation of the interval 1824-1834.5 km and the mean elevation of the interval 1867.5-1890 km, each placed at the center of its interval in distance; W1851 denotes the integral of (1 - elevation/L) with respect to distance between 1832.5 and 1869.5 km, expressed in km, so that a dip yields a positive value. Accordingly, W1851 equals 5.5 km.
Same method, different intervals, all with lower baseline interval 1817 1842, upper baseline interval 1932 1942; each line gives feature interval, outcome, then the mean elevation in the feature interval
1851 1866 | 4.0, 45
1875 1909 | 8.0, 45.8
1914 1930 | 3.3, 46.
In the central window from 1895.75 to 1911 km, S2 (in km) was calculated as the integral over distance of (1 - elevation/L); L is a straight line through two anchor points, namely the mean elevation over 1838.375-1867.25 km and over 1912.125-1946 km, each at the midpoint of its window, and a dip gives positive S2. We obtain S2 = 6.02 km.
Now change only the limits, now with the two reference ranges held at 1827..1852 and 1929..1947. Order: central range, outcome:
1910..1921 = 4.05 km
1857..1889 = 0.95 km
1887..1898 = 1.71 km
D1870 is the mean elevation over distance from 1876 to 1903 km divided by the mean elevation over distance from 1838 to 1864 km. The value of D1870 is 1.0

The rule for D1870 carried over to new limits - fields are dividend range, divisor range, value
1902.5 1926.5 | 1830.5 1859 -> 0.68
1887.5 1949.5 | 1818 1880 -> 0.81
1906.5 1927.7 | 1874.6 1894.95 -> 0.69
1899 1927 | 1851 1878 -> 0.69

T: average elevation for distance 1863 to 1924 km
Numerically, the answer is 46.2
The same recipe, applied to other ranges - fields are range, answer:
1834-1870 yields 51.7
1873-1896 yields 55.9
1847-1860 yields 42.9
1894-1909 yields 32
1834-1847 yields 59.4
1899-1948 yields 44.6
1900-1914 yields 27.8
